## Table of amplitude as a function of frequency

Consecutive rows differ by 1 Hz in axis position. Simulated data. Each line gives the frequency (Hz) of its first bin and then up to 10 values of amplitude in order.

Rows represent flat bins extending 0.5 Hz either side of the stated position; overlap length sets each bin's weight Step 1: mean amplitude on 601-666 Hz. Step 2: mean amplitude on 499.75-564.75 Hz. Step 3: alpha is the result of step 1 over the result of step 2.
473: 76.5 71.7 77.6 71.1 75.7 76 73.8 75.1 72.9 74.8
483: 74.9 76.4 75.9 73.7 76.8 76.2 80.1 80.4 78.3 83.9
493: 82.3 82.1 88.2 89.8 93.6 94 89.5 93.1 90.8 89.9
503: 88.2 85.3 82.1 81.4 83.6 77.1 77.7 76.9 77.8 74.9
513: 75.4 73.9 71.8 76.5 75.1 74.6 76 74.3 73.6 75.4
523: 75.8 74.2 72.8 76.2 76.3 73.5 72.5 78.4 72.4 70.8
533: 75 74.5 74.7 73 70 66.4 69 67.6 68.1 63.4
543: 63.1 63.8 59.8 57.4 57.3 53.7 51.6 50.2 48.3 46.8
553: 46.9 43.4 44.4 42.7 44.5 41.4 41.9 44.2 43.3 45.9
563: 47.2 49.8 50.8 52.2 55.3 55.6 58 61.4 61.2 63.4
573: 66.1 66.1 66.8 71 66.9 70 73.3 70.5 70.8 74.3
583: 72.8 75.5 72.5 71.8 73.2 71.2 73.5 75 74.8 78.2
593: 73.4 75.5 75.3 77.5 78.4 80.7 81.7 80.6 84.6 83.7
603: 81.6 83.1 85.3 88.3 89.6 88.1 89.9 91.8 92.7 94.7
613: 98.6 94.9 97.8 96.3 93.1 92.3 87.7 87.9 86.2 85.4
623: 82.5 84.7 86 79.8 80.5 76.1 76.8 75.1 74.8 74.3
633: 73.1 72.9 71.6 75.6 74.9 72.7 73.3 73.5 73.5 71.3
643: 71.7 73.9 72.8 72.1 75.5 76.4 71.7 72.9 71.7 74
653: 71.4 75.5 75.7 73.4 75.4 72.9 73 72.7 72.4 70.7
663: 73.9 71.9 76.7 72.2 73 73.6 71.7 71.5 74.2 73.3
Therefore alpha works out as 1.2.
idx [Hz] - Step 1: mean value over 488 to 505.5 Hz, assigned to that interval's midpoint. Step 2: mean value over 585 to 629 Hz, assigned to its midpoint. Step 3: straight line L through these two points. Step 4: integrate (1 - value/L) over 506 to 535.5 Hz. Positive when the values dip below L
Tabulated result 3.6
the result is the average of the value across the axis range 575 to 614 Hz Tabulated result 79.3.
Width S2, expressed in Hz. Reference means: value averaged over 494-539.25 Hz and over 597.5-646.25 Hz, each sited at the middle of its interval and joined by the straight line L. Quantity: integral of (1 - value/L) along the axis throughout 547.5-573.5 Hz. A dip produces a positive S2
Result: 9.6 Hz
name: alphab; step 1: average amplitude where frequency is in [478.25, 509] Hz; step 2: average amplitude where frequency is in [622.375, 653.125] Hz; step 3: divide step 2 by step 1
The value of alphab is 0.9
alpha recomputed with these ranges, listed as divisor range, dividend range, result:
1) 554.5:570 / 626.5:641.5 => 1.55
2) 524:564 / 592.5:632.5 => 1.41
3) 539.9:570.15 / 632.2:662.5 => 1.41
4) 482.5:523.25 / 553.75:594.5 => 0.77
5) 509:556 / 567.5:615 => 1.14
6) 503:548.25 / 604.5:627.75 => 1.22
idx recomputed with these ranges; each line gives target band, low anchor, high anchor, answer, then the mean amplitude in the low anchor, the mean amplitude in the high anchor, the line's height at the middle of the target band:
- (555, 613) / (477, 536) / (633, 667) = 4.5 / 78.6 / 73.3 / 75.7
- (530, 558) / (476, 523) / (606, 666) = 6.9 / 79.6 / 79.3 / 79.5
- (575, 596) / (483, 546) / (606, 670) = 1.4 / 76.9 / 78.9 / 78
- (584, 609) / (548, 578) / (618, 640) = -4.9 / 53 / 78.9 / 66.1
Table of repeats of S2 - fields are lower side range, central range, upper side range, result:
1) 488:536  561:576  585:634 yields 4.5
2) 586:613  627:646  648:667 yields 0.6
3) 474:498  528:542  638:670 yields 1.0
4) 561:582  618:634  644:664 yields -2.7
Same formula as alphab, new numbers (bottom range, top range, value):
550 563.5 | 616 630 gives 1.89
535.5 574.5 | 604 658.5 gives 1.46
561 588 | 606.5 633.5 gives 1.36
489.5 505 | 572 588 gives 0.81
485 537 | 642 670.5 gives 0.93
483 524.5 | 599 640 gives 1.04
